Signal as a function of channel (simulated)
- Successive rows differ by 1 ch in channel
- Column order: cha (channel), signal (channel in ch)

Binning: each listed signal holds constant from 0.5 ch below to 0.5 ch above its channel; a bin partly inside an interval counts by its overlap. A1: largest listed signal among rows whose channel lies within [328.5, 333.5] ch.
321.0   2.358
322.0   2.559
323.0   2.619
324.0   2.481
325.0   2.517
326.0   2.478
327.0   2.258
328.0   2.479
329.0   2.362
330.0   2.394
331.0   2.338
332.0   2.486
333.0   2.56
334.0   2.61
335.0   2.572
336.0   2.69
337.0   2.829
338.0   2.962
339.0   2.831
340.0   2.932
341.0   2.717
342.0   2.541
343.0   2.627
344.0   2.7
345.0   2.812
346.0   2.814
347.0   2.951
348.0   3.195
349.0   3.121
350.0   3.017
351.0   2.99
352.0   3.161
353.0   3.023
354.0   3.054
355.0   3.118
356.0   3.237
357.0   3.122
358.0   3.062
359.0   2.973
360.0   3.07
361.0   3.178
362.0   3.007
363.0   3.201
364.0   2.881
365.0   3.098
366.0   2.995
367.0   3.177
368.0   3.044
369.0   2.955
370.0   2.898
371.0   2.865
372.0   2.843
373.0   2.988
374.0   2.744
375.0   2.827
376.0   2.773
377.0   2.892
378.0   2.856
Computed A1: 2.56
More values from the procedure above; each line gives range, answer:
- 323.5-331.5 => 2.517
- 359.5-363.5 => 3.201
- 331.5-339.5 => 2.962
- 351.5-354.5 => 3.161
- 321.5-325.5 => 2.619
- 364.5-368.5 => 3.177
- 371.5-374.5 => 2.988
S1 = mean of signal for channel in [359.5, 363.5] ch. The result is 3.11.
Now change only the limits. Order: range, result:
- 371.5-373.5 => 2.92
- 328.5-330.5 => 2.38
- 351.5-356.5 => 3.12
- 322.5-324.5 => 2.55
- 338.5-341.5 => 2.83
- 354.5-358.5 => 3.13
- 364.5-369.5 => 3.05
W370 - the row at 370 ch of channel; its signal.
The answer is 2.898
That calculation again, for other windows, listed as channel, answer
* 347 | 2.951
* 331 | 2.338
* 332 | 2.486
